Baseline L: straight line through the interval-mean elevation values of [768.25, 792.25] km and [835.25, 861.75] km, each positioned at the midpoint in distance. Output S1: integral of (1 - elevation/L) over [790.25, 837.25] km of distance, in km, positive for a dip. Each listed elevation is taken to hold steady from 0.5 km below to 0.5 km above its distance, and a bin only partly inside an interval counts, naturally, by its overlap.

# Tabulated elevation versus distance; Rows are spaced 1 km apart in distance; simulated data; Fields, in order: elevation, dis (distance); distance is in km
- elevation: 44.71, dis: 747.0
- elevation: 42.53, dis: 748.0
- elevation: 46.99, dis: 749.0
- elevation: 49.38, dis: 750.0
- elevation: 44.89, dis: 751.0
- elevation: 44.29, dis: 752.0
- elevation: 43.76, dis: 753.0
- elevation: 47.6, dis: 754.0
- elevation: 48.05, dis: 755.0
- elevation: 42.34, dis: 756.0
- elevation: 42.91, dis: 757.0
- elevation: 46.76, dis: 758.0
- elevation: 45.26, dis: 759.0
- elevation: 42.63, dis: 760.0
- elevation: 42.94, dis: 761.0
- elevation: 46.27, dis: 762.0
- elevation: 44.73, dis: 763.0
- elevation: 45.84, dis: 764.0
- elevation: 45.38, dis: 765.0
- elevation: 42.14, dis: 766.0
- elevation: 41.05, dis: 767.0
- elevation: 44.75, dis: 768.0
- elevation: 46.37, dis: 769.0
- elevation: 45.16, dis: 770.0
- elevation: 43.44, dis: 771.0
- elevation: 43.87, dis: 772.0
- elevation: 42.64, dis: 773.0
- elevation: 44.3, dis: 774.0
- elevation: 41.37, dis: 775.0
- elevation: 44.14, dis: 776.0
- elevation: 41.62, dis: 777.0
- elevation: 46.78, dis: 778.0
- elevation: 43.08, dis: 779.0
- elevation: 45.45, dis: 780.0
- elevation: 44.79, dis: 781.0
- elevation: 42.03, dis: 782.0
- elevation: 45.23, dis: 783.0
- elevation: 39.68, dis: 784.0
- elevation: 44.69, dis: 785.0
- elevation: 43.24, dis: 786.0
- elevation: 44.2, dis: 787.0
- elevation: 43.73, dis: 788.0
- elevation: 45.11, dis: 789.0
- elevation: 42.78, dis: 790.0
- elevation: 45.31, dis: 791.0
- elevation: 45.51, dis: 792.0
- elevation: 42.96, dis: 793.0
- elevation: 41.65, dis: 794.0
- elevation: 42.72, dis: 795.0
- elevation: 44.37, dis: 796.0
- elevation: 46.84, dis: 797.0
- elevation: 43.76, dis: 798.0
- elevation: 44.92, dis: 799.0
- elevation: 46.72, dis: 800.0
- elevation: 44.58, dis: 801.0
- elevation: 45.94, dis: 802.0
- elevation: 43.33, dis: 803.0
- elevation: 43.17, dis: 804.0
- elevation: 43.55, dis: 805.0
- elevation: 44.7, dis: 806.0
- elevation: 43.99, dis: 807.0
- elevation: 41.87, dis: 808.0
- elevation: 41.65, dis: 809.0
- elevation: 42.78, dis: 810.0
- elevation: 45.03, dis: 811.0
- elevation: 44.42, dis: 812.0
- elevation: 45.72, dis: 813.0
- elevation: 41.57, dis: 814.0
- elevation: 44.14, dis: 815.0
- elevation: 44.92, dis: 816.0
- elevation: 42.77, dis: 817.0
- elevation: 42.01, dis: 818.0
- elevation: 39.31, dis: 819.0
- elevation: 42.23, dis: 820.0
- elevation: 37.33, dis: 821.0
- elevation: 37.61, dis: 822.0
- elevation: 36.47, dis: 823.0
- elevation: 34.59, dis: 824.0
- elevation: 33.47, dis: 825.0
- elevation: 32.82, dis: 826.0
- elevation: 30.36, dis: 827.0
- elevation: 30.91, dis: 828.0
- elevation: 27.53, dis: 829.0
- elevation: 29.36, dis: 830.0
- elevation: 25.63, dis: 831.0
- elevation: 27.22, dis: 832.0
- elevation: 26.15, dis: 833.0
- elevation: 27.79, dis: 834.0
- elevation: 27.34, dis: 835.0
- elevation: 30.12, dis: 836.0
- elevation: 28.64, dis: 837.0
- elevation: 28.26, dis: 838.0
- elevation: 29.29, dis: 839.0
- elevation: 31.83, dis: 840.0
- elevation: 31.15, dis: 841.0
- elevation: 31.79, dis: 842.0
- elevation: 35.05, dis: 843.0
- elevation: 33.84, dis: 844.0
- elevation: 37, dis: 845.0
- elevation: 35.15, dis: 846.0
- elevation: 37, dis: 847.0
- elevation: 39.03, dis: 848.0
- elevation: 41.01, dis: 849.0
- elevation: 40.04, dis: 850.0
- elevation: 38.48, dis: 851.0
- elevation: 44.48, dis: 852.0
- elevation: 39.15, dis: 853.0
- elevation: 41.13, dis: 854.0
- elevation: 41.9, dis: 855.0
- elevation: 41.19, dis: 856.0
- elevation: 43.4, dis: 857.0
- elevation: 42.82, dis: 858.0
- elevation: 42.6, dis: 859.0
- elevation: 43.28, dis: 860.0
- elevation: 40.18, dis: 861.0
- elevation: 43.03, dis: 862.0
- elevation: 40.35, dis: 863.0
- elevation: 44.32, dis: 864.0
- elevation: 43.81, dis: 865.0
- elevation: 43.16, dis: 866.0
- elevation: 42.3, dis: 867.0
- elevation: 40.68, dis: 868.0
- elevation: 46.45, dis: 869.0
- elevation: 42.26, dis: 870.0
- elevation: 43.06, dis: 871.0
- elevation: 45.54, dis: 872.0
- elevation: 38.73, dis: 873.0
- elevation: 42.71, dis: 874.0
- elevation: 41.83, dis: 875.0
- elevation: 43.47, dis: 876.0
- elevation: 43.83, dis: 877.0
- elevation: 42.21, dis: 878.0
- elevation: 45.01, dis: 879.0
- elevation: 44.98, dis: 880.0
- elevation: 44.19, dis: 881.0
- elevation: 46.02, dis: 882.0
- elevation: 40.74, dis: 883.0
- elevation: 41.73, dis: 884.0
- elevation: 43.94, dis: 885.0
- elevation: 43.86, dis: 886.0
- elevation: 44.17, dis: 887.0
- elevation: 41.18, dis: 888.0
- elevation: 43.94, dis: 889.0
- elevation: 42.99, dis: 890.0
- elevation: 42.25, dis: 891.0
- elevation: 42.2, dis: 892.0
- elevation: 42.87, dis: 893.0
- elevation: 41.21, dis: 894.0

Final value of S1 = 1.9 km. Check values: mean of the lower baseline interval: 43.9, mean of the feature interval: 39.1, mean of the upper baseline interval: 37.2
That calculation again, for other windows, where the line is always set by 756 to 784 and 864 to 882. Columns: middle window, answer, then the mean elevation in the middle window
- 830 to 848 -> 5.2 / 31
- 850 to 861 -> 0.4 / 41.7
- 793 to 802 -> -0.1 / 44.4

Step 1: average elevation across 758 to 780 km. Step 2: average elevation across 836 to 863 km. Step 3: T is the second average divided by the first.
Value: 0.85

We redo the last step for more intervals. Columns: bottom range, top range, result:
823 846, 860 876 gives 1.39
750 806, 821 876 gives 0.84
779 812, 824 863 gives 0.80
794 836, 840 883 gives 1.05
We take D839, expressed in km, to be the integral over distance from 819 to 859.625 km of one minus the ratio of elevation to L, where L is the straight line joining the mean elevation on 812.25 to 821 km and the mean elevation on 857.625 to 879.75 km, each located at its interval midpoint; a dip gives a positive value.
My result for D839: 7.4 km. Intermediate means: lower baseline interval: 42.6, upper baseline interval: 42.8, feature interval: 34.9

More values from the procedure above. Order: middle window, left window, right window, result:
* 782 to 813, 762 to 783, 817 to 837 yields -4.2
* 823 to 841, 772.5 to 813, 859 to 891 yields 5.7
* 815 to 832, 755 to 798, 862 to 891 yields 3.2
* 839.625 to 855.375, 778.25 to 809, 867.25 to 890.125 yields 2.2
